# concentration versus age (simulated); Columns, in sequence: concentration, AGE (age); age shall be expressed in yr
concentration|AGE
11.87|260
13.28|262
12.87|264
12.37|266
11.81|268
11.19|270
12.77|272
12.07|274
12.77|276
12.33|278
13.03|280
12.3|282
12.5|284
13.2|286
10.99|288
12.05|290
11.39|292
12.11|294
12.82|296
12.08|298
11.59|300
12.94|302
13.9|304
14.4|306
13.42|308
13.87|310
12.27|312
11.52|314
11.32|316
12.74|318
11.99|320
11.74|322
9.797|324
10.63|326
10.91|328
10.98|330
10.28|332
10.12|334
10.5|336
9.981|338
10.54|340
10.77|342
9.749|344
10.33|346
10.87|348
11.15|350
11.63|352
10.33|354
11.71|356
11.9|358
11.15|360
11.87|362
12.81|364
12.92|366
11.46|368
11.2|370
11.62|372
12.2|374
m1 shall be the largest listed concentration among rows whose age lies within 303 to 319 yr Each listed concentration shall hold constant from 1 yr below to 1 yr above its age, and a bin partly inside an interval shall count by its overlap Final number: 14.4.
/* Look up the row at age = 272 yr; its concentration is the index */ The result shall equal 12.77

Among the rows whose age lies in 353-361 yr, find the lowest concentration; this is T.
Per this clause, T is 10.33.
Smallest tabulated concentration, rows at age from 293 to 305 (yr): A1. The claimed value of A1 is 11.59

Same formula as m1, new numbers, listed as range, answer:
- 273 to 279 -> 12.77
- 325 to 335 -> 10.98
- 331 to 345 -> 10.77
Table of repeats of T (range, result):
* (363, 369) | 11.46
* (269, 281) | 11.19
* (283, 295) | 10.99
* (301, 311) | 12.94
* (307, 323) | 11.32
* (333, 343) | 9.981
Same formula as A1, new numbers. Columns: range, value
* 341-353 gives 9.749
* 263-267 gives 12.37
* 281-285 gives 12.3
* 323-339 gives 9.797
